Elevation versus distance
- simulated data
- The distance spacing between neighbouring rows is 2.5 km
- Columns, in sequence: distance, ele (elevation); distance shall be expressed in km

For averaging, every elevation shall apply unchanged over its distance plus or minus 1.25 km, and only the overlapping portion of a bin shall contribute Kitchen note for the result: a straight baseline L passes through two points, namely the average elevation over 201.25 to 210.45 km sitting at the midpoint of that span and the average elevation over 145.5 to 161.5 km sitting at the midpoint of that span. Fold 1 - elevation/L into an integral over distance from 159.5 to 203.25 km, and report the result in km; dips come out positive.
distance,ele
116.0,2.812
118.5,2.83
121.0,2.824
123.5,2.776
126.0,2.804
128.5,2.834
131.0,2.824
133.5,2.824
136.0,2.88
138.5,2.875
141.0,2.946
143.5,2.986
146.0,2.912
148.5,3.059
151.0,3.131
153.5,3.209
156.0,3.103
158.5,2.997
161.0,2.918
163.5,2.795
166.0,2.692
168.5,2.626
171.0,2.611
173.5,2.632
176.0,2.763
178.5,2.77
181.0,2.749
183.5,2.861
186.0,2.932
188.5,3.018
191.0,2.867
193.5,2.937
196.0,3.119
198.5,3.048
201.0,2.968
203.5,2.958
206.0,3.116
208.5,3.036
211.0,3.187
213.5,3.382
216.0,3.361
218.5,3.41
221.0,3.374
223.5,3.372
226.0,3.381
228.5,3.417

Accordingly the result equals 2.9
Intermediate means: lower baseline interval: 3.06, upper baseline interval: 3.04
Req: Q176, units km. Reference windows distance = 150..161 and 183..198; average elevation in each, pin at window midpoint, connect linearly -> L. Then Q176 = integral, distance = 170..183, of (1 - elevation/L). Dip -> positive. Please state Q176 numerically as 1.3 km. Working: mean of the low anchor 3.09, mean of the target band 2.72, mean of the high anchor 2.97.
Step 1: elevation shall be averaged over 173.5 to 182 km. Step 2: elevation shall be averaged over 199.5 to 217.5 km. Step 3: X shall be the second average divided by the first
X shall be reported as 1.15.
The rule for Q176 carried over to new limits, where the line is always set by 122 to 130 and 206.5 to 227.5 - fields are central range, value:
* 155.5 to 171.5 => 1.0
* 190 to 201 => 0.7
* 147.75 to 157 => -0.6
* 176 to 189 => 1.1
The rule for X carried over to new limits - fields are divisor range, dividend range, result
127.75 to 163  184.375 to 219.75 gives 1.04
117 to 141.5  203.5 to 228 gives 1.15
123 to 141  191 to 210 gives 1.06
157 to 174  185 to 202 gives 1.08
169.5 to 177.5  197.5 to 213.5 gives 1.15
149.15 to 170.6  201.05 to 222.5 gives 1.10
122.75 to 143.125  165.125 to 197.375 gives 0.99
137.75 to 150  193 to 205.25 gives 1.02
